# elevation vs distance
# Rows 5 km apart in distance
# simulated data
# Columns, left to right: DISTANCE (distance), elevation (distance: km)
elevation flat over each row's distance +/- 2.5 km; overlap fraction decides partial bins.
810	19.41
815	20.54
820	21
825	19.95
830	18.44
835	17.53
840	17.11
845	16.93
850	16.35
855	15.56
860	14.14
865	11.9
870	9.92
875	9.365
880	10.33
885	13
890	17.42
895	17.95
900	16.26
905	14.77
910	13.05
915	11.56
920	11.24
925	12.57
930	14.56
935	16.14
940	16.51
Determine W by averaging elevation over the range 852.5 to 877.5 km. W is 12.2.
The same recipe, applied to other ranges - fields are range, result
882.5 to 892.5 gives 15.2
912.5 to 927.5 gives 11.8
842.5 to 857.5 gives 16.3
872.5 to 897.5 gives 13.6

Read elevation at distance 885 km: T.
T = 13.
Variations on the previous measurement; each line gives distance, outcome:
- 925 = 12.57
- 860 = 14.14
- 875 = 9.365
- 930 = 14.56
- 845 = 16.93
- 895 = 17.95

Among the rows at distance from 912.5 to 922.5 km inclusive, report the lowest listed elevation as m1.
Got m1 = 11.24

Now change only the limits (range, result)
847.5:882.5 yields 9.365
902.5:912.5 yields 13.05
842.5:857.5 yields 15.56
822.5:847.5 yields 16.93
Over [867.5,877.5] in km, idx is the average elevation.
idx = 9.64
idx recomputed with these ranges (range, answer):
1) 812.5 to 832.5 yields 20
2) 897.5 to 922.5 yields 13.4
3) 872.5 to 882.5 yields 9.85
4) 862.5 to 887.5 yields 10.9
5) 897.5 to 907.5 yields 15.5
